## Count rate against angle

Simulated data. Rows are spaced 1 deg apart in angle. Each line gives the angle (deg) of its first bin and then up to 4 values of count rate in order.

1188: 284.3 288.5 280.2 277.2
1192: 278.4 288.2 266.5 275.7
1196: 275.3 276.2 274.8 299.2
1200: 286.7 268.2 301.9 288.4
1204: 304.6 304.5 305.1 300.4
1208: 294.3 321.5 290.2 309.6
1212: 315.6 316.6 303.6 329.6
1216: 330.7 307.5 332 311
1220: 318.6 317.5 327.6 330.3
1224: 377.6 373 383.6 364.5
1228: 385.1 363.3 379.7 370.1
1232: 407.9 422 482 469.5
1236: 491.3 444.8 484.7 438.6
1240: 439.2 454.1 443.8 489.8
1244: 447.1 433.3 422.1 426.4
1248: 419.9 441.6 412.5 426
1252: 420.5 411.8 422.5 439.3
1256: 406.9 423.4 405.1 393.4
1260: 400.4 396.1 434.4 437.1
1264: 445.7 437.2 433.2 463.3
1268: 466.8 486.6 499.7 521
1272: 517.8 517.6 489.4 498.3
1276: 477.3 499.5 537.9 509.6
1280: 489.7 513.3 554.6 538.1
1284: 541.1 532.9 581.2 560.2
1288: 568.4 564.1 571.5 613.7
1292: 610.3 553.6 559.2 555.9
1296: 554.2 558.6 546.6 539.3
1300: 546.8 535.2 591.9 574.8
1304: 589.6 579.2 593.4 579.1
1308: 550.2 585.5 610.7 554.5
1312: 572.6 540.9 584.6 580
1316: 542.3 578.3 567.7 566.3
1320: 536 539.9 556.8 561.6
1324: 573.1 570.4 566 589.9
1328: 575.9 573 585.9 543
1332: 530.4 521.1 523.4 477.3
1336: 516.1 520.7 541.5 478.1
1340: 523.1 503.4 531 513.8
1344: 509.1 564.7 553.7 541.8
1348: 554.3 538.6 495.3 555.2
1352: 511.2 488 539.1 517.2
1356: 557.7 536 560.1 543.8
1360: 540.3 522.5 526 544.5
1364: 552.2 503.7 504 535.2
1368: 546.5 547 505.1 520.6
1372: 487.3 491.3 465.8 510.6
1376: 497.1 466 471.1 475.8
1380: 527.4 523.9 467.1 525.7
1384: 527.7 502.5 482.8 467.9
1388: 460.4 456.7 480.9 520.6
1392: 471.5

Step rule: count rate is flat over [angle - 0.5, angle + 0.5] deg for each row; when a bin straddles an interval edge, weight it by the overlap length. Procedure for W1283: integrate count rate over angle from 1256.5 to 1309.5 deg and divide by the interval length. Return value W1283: 519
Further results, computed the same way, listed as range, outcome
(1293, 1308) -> 564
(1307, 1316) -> 571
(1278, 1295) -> 553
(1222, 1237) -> 399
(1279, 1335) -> 560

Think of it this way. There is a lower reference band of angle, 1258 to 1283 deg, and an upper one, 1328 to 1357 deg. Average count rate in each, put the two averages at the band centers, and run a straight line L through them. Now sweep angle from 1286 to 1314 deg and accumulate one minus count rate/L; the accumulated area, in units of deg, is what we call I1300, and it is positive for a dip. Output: -4.03 deg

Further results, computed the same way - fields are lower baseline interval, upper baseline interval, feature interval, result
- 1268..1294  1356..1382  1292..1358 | -3.17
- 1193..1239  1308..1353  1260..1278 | -1.47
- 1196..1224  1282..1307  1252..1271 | 1.19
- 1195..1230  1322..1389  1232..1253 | -4.86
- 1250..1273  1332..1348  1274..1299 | -4.10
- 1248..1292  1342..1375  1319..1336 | -1.32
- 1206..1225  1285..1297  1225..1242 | -1.92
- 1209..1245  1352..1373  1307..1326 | -3.49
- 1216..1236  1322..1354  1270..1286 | -2.46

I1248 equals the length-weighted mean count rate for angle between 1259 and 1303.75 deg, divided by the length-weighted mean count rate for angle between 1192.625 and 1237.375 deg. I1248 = 1.55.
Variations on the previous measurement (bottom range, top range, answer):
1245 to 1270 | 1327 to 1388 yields 1.21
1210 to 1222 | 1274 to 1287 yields 1.65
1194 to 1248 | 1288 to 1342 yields 1.56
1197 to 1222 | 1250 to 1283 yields 1.51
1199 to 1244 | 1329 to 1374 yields 1.46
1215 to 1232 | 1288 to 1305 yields 1.62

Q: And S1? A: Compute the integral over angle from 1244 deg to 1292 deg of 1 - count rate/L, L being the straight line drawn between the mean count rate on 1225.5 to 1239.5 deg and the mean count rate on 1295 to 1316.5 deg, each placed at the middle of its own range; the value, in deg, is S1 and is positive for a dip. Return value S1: 1.5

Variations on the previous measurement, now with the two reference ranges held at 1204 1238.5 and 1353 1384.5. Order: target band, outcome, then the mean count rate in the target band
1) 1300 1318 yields -4.78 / 572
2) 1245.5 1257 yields -0.98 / 423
